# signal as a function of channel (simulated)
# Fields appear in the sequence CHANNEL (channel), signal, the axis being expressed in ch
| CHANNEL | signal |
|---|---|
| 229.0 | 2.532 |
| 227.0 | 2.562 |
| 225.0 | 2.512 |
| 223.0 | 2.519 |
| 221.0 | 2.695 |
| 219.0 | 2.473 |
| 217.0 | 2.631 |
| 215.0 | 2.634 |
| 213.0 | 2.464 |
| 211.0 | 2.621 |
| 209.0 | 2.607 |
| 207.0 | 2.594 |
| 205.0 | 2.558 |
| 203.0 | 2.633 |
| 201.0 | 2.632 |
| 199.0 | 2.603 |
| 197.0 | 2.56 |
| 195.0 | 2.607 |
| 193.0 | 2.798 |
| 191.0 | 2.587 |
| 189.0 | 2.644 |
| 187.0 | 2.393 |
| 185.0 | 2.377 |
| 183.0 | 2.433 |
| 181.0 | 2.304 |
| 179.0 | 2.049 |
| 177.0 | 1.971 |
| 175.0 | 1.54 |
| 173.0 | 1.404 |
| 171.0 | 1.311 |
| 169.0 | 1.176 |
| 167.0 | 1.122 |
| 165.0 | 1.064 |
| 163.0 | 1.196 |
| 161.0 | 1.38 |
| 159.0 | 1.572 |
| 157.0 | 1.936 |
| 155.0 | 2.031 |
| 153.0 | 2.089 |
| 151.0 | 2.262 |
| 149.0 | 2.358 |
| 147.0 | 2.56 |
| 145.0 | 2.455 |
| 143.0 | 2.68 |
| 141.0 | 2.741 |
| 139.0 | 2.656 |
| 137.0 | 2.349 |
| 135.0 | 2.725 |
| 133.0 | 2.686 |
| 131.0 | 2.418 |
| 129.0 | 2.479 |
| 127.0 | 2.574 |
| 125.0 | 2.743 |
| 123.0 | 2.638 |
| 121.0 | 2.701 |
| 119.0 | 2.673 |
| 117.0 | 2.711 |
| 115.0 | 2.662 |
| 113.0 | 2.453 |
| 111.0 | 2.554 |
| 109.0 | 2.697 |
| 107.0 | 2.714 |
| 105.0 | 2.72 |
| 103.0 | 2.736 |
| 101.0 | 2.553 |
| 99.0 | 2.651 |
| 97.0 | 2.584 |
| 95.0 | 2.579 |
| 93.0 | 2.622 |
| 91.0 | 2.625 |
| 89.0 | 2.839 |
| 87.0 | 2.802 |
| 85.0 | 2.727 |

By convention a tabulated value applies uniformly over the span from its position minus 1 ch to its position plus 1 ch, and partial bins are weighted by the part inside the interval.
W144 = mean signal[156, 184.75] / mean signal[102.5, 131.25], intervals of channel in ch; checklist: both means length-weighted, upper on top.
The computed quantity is 0.62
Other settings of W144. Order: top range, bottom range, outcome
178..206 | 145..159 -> 1.15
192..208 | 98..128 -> 0.99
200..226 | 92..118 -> 0.98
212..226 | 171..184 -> 1.35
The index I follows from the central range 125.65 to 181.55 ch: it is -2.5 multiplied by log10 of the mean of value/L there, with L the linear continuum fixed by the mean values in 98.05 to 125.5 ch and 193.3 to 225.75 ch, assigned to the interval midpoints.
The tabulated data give 0.28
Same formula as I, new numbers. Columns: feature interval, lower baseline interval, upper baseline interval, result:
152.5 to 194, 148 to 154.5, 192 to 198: 0.29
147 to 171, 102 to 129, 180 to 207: 0.48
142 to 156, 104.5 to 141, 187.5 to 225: 0.12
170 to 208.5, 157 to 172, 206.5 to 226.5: -0.21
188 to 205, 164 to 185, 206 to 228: -0.23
